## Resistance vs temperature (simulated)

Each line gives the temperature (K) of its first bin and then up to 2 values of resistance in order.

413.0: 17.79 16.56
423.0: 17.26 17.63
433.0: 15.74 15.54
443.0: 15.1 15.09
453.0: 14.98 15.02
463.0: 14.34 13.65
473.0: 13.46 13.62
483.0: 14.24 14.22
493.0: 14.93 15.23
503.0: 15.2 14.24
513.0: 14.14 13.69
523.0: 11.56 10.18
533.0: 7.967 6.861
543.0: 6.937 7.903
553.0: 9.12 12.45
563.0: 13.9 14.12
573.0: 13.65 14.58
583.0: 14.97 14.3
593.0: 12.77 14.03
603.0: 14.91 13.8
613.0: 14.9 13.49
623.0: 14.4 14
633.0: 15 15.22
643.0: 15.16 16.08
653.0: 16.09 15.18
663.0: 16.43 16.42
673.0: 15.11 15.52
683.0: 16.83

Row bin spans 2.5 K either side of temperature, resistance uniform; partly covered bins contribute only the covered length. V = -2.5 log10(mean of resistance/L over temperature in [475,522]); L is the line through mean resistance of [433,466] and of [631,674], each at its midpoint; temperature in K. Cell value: 0.07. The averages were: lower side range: 15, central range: 14.3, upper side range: 15.7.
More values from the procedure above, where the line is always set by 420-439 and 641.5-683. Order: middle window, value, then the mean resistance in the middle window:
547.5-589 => 0.24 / 13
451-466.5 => 0.13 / 14.7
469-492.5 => 0.18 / 14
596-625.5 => 0.13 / 14.3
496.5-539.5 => 0.32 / 12.2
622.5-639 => 0.09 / 14.6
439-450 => 0.10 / 15.2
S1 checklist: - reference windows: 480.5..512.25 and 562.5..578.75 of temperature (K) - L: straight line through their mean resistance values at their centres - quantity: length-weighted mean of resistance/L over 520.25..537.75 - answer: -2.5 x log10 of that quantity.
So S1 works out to 0.44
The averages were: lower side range 14.6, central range 9.57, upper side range 14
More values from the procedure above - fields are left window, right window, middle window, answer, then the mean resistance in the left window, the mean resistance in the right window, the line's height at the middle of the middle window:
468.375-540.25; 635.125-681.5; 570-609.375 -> 0.02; 12.9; 15.7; 14.4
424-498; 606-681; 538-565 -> 0.48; 14.9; 15.1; 15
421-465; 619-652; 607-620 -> 0.07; 15.6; 15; 15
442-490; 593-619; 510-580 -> 0.26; 14.4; 14.1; 14.2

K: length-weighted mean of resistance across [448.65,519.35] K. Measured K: 14.4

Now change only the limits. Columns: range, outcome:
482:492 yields 14.3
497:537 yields 12.5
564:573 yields 14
